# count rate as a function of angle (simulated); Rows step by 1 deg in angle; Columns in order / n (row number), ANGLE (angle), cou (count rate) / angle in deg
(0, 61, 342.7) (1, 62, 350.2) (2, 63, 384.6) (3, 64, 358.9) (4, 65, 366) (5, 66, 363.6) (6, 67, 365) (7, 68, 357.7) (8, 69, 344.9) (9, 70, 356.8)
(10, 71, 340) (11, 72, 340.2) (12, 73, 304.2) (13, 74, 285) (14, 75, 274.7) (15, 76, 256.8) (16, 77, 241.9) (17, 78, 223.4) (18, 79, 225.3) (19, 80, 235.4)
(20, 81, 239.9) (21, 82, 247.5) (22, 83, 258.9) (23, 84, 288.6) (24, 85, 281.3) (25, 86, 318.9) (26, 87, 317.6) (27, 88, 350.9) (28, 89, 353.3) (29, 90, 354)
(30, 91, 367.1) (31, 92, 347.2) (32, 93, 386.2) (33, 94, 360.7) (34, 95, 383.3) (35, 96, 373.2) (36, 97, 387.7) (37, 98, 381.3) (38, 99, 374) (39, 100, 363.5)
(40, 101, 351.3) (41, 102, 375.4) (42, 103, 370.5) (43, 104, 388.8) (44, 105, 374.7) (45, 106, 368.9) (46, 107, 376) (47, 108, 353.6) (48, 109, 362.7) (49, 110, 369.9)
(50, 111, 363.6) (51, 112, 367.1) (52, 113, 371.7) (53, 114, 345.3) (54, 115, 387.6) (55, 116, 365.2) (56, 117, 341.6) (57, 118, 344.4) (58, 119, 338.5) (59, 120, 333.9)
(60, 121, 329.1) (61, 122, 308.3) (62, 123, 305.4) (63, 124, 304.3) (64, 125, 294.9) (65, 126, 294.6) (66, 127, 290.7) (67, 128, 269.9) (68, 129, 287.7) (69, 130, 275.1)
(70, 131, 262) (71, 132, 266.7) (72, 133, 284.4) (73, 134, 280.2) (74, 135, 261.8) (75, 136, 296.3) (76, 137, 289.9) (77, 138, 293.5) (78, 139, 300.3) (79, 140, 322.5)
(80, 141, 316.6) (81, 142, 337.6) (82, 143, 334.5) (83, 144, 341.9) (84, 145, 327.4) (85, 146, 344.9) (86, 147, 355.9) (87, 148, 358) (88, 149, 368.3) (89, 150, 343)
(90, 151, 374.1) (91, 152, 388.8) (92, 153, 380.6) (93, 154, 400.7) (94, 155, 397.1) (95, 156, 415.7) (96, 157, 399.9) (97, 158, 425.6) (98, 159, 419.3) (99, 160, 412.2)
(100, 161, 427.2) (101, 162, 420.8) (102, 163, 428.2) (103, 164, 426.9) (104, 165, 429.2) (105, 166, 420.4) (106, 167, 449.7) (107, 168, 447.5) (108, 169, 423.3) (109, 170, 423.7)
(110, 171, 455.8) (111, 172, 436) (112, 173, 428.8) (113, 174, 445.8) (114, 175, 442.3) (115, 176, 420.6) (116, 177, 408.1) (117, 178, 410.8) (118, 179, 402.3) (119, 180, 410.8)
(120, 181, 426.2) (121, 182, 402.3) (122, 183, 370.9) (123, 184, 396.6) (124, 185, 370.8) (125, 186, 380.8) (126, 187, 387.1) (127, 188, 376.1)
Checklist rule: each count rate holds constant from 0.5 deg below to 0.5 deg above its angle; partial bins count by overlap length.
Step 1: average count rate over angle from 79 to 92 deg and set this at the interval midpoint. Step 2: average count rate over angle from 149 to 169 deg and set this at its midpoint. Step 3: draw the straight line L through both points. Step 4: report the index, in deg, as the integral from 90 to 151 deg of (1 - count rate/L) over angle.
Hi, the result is 2.0 deg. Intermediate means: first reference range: 300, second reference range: 410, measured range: 337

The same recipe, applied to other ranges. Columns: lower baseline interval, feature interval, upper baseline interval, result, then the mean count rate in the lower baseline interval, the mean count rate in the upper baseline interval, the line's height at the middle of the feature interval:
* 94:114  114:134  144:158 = 3.34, 371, 374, 372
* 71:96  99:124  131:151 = -3.67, 304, 317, 310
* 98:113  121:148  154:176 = 6.39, 369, 427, 397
